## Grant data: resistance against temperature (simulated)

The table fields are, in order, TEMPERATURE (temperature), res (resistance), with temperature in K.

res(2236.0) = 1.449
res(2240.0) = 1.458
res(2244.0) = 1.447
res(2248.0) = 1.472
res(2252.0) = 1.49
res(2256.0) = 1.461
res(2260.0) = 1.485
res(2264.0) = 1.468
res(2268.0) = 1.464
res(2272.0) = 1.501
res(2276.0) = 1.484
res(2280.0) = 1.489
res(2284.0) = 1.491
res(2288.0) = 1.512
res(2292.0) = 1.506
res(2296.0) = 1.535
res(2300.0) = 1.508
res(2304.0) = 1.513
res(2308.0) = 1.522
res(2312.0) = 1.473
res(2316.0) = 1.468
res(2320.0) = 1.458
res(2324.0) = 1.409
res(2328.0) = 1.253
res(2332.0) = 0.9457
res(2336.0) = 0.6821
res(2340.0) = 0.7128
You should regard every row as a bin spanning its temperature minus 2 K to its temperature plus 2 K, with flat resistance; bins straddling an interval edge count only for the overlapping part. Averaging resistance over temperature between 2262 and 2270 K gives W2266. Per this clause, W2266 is 1.47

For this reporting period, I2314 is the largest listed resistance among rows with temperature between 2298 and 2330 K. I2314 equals 1.522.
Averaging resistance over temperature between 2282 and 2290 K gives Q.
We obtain 1.5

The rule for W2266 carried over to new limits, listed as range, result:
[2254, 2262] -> 1.47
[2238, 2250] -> 1.46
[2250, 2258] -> 1.48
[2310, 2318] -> 1.47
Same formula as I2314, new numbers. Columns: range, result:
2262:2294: 1.512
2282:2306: 1.535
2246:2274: 1.501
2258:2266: 1.485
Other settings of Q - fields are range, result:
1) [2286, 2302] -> 1.52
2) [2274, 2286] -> 1.49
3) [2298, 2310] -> 1.51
